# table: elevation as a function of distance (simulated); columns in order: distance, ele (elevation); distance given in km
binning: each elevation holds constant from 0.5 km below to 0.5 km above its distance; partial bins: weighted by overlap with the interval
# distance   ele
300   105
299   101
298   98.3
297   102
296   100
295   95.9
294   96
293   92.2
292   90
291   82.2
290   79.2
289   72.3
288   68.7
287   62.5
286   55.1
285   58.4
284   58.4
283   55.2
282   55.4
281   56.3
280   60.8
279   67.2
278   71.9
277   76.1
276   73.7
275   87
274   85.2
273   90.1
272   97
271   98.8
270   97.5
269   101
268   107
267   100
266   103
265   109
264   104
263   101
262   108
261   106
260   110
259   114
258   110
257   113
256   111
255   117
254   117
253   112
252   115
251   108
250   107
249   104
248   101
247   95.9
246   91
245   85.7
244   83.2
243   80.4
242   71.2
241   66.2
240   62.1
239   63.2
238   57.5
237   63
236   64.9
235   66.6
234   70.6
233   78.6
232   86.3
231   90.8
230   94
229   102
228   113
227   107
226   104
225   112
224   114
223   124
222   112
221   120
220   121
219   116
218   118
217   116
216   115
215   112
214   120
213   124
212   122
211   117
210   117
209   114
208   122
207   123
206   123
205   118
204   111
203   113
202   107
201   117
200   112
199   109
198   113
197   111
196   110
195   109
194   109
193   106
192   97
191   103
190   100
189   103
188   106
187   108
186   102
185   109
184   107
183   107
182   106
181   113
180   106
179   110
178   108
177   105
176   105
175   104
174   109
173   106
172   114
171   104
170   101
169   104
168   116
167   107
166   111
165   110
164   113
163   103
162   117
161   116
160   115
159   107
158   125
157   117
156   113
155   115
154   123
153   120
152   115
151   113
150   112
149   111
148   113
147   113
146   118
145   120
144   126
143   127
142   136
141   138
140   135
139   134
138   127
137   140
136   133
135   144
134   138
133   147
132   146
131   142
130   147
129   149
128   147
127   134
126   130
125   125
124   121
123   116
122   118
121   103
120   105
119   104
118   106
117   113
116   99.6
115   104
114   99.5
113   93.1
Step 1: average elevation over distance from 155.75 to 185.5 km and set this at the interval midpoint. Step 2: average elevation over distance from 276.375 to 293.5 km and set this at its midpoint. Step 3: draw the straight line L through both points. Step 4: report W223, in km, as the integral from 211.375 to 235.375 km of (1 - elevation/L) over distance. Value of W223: -4.2 km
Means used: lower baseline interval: 110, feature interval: 107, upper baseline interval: 68.4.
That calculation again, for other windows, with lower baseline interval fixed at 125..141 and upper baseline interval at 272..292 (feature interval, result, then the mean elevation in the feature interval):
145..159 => 1.6 km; 116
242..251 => -0.7 km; 93.1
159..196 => 3.4 km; 108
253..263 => -3.6 km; 111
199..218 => -2.3 km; 117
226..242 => 2.3 km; 79.6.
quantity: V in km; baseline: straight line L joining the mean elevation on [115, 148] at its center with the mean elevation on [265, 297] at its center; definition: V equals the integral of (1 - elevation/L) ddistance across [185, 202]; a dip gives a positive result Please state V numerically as 0.1 km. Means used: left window 127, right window 81.2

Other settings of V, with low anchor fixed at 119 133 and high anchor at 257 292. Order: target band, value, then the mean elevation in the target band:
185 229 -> -3.2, 113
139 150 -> 0.0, 124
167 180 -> 0.9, 107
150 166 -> 0.7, 115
